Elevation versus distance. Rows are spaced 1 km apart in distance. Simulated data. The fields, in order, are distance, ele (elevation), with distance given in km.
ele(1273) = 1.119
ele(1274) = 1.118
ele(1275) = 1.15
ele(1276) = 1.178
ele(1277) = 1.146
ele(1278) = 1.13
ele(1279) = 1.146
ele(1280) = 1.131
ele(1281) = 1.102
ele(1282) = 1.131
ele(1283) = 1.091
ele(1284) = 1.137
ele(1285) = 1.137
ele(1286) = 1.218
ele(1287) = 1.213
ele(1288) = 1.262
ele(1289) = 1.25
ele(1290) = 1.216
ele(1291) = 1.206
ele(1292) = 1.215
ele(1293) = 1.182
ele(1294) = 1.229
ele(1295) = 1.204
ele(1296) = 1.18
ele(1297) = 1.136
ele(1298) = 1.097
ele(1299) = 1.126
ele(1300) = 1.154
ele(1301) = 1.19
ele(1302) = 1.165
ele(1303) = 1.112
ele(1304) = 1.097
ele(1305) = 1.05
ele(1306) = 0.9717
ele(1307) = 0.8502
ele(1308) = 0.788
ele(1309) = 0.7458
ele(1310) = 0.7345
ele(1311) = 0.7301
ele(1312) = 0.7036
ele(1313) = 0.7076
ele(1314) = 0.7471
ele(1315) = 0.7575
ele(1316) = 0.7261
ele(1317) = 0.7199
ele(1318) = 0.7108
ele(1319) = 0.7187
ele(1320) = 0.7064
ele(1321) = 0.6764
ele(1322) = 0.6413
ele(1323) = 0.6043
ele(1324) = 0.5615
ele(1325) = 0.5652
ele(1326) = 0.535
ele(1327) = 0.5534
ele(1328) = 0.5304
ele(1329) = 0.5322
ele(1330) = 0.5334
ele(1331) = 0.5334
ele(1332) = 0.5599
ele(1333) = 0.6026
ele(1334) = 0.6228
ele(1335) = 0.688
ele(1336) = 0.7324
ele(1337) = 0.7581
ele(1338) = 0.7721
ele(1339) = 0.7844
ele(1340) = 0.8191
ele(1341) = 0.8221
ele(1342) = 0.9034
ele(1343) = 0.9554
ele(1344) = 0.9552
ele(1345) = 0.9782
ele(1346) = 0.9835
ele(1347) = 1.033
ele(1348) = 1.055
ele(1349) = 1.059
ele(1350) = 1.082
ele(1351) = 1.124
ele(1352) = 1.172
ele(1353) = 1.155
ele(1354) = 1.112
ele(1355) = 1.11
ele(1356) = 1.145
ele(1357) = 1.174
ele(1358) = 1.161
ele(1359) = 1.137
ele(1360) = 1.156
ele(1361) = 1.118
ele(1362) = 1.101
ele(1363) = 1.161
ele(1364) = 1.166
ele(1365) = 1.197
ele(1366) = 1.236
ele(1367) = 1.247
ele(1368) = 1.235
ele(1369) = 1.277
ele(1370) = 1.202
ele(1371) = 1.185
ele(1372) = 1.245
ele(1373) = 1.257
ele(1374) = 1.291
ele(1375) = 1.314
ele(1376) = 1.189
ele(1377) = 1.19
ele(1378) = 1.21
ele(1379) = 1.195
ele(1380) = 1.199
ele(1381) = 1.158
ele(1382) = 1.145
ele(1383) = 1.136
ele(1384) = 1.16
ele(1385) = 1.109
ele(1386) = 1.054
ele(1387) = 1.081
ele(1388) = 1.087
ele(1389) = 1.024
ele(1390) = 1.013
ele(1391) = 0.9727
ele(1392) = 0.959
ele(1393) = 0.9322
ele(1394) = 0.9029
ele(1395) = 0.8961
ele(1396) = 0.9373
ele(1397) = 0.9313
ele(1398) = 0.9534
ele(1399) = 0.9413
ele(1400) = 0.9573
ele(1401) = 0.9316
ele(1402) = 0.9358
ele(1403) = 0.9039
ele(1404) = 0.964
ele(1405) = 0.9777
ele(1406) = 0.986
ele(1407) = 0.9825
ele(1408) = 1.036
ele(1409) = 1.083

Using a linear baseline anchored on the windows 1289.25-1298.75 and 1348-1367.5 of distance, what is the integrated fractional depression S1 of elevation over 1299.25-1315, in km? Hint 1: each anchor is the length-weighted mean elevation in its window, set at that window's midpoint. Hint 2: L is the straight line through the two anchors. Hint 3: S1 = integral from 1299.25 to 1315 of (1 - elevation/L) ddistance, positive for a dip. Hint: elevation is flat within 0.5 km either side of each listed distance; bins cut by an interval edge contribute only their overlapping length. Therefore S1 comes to 3.5 km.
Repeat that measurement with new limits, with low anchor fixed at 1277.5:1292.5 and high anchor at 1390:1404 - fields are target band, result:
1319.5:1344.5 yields 9.2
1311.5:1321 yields 3.3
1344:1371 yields -3.0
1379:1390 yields -1.7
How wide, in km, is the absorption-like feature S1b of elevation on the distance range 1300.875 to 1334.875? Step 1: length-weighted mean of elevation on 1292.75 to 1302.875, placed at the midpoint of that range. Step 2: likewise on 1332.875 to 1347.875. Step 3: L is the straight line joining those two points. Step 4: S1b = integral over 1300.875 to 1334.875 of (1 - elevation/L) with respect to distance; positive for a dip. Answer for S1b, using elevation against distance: 9.7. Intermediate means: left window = 1.16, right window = 0.839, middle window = 0.729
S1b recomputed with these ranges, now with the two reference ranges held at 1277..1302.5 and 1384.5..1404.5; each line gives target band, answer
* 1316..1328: 5.1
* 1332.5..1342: 3.0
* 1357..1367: -1.3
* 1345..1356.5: -0.4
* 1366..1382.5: -3.4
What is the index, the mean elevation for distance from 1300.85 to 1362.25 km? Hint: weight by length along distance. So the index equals 0.852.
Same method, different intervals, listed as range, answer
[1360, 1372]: 1.19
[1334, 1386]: 1.09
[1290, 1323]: 0.936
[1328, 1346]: 0.739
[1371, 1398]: 1.1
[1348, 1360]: 1.13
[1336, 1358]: 0.995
